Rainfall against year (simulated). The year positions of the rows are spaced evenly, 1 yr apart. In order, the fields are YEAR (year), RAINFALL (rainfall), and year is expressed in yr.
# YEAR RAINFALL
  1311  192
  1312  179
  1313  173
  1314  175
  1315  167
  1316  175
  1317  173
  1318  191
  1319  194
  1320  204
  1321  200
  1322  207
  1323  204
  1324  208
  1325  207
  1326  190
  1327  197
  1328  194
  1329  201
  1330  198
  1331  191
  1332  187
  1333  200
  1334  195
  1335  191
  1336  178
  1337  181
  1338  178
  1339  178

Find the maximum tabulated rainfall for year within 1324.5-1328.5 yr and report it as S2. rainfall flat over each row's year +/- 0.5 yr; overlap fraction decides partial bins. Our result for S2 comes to 207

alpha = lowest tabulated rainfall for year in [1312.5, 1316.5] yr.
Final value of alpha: 167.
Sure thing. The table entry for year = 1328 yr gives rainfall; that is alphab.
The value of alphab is 194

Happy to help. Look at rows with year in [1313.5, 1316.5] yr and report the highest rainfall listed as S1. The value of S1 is 175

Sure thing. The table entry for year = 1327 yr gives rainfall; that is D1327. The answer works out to 197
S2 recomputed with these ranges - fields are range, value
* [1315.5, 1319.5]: 194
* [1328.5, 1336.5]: 201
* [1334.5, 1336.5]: 191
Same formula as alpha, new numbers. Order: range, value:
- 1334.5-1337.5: 178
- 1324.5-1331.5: 190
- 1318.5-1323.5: 194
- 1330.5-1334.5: 187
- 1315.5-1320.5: 173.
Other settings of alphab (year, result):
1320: 204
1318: 191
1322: 207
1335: 191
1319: 194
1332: 187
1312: 179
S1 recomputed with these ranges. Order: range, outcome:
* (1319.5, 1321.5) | 204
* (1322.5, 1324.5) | 208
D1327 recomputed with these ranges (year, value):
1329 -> 201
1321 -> 200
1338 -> 178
